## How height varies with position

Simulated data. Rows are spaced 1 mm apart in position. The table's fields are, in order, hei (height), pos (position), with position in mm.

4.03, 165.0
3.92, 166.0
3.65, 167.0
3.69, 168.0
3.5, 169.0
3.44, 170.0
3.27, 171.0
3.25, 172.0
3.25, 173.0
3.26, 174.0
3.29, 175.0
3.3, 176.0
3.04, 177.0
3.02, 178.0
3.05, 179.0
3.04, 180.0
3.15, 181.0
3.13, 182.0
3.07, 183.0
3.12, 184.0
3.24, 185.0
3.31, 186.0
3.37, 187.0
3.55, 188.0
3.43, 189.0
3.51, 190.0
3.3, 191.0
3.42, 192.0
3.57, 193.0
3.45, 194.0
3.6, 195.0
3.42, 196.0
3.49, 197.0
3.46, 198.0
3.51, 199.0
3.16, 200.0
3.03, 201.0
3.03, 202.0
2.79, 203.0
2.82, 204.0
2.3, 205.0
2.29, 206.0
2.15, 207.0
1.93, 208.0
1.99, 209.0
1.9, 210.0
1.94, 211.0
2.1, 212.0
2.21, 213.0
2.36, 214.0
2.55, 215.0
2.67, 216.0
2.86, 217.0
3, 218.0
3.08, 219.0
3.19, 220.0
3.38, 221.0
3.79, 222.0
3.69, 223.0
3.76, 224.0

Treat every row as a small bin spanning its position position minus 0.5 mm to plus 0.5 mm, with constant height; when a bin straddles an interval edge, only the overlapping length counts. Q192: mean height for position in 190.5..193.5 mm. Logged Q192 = 3.43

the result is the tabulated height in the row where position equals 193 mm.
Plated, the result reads 3.57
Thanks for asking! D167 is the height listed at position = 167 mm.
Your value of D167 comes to 3.65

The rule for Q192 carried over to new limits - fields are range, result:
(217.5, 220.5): 3.09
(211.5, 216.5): 2.38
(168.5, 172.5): 3.36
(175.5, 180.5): 3.09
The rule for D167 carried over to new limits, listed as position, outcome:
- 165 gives 4.03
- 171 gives 3.27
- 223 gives 3.69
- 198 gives 3.46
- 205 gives 2.3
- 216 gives 2.67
